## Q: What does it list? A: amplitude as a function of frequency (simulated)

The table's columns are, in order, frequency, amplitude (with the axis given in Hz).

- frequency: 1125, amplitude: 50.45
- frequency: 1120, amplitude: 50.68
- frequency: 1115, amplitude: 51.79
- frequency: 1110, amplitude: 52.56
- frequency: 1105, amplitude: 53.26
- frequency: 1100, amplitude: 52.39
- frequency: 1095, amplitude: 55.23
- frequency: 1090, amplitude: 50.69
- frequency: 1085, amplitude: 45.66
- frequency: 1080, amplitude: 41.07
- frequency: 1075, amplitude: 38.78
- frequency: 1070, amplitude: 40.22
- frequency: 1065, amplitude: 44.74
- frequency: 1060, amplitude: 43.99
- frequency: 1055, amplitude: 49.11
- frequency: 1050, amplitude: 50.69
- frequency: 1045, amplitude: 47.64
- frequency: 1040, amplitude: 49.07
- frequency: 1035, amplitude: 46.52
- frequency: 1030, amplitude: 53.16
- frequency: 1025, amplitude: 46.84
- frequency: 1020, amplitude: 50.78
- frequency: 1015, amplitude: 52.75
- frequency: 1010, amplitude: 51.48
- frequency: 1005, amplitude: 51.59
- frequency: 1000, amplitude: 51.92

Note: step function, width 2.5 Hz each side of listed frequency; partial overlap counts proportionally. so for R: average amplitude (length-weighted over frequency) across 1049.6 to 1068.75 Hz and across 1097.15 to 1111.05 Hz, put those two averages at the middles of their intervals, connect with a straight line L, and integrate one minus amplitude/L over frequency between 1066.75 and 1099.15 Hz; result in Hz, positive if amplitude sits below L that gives 2.8 Hz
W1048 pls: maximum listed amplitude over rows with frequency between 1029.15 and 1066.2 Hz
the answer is 53.16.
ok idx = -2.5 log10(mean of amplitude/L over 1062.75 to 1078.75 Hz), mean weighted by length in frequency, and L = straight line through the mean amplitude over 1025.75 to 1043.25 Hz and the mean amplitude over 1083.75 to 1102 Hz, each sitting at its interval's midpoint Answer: 0.222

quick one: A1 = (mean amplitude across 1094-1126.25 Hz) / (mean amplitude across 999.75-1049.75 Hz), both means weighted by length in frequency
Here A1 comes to 1.04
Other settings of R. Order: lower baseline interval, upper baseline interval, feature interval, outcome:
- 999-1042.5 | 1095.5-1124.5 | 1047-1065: 1.3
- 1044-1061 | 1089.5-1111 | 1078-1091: 1.5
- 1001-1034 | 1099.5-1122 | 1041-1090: 6.1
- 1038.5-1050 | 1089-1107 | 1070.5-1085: 3.0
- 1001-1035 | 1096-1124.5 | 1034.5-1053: 0.9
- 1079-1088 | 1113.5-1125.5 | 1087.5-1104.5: -2.3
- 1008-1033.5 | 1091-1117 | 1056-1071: 2.3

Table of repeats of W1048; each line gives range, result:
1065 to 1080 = 44.74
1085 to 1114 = 55.23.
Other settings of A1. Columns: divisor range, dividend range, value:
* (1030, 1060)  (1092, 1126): 1.08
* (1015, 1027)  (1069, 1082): 0.80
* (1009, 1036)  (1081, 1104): 1.00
